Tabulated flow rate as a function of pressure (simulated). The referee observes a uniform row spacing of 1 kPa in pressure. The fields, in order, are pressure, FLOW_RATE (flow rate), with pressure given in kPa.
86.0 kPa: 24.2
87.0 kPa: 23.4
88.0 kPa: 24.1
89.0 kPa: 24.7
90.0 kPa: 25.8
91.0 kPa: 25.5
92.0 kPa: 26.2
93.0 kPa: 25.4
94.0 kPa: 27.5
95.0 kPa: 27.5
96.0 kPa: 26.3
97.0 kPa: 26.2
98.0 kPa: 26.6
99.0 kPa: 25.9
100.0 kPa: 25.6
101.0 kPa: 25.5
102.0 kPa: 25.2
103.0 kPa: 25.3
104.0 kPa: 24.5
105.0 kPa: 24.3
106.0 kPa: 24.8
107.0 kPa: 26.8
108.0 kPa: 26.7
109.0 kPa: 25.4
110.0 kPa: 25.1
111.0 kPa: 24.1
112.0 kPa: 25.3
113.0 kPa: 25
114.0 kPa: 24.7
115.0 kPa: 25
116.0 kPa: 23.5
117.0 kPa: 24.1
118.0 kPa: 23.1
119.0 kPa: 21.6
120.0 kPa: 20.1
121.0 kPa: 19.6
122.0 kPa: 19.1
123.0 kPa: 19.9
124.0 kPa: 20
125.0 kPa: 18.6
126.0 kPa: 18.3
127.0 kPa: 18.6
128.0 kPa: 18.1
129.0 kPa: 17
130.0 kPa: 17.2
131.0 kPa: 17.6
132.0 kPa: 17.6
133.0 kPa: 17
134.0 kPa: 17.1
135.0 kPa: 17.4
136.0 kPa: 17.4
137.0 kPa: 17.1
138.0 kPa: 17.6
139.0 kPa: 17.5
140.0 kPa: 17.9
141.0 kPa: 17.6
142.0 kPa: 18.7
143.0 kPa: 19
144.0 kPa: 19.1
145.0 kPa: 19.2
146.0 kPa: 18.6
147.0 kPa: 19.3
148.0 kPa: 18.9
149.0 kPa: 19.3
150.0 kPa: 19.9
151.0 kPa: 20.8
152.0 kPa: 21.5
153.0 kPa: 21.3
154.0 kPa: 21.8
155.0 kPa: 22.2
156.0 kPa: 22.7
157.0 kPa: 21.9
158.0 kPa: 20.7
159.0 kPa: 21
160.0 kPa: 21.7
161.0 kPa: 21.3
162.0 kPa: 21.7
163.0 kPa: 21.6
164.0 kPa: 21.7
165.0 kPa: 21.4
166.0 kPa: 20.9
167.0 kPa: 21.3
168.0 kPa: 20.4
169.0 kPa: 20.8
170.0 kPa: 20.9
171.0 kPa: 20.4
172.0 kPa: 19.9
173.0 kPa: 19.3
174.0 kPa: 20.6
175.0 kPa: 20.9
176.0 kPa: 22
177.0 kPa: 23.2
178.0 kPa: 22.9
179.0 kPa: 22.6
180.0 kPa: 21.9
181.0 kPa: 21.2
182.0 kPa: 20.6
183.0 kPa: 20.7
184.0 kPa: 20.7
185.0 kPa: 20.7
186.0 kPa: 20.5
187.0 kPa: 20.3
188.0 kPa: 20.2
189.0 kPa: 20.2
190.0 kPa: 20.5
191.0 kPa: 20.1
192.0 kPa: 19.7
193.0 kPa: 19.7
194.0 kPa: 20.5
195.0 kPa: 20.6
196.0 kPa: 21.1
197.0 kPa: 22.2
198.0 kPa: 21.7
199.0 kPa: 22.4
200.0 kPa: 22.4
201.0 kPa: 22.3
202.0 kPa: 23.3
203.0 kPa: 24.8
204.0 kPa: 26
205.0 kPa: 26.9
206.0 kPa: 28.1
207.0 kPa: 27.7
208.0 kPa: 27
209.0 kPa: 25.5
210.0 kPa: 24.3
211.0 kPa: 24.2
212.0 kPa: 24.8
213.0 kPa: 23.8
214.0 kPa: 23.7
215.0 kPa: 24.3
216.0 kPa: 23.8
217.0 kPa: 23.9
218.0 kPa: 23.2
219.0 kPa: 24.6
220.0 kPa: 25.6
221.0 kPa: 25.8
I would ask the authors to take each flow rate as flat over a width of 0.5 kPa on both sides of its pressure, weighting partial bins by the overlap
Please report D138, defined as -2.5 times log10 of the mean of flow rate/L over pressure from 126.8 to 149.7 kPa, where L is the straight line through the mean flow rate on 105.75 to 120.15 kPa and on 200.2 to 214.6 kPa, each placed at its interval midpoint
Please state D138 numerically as 0.338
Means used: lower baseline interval 24.4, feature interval 18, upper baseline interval 25.1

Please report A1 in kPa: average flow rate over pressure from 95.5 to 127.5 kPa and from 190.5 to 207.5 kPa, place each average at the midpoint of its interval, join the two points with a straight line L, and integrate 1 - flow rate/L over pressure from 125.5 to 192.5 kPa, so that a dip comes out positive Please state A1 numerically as 9.28 kPa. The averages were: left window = 23.6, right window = 22.9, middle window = 20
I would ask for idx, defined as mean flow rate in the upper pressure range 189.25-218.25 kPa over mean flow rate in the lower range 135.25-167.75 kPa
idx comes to 1.16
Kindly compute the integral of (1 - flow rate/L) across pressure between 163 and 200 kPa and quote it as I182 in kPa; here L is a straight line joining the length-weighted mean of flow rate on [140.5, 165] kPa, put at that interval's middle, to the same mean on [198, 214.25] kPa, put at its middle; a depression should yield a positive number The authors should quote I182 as 2.9 kPa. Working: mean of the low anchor 20.5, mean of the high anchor 24.7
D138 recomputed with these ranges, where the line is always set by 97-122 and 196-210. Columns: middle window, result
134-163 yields 0.23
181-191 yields 0.19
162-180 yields 0.15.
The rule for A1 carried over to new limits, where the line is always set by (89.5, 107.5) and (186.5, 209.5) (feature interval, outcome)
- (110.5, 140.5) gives 6.14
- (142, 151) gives 1.89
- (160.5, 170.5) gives 1.08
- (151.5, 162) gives 1.05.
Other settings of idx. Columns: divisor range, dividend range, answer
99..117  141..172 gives 0.82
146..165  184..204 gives 1.01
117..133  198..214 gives 1.29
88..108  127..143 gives 0.68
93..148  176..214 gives 1.04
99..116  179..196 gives 0.82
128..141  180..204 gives 1.22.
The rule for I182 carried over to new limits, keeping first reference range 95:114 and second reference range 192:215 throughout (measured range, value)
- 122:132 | 2.68 kPa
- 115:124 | 1.33 kPa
